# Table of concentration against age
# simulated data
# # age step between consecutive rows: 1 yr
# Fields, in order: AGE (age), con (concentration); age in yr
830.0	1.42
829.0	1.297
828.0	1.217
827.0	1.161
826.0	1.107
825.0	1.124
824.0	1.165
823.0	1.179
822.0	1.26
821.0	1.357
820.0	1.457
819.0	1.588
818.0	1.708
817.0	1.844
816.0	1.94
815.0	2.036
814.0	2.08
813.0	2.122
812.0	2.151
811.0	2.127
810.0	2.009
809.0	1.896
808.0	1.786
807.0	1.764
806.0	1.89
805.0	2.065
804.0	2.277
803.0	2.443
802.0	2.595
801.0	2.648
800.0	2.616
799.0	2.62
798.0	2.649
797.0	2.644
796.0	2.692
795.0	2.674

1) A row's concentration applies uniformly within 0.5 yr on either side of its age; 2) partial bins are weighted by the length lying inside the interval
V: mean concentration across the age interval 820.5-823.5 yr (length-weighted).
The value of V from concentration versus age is 1.27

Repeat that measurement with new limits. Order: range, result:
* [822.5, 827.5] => 1.15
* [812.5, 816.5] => 2.04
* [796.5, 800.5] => 2.63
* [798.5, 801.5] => 2.63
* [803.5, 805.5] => 2.17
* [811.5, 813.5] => 2.14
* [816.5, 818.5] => 1.78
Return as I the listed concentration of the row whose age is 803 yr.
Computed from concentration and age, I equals 2.443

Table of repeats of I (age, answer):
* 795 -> 2.674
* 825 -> 1.124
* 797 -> 2.644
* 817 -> 1.844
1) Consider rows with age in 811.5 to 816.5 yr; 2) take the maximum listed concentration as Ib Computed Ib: 2.151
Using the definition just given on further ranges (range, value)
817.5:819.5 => 1.708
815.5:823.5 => 1.94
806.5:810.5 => 2.009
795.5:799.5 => 2.692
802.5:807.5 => 2.443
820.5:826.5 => 1.357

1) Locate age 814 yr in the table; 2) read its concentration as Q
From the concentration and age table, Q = 2.08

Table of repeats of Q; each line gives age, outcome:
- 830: 1.42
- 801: 2.648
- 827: 1.161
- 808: 1.786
